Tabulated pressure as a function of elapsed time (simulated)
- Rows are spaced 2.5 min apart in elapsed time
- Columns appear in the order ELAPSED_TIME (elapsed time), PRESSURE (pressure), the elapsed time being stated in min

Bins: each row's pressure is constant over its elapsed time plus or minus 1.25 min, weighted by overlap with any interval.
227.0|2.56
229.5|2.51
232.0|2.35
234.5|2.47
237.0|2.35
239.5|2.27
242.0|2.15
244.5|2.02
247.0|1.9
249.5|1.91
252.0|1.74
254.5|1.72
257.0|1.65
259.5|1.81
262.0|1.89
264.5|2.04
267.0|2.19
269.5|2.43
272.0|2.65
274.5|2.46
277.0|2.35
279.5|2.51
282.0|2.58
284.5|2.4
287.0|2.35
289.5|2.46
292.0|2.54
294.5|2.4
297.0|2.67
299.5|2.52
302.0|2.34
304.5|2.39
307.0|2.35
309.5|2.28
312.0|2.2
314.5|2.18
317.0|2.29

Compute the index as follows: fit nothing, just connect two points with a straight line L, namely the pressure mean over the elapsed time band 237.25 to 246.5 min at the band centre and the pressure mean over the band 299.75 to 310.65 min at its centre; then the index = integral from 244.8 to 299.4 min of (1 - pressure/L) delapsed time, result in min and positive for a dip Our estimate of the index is 0.71 min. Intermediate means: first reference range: 2.15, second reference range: 2.36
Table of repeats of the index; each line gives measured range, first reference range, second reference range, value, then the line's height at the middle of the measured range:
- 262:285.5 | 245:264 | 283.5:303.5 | -2.6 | 2.14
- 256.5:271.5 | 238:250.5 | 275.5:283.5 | 1.6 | 2.29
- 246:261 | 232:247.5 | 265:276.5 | 3.3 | 2.3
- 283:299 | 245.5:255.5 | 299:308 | -1.5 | 2.26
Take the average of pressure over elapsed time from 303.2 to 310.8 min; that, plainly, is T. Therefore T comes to 2.34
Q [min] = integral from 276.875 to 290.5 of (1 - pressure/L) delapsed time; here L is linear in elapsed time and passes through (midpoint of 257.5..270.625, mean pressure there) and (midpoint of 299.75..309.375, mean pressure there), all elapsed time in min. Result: -1.54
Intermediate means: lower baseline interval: 2.04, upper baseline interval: 2.37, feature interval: 2.45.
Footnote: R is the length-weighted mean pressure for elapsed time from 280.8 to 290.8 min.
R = 2.45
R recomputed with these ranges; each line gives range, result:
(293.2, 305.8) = 2.46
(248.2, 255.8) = 1.79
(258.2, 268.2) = 1.98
